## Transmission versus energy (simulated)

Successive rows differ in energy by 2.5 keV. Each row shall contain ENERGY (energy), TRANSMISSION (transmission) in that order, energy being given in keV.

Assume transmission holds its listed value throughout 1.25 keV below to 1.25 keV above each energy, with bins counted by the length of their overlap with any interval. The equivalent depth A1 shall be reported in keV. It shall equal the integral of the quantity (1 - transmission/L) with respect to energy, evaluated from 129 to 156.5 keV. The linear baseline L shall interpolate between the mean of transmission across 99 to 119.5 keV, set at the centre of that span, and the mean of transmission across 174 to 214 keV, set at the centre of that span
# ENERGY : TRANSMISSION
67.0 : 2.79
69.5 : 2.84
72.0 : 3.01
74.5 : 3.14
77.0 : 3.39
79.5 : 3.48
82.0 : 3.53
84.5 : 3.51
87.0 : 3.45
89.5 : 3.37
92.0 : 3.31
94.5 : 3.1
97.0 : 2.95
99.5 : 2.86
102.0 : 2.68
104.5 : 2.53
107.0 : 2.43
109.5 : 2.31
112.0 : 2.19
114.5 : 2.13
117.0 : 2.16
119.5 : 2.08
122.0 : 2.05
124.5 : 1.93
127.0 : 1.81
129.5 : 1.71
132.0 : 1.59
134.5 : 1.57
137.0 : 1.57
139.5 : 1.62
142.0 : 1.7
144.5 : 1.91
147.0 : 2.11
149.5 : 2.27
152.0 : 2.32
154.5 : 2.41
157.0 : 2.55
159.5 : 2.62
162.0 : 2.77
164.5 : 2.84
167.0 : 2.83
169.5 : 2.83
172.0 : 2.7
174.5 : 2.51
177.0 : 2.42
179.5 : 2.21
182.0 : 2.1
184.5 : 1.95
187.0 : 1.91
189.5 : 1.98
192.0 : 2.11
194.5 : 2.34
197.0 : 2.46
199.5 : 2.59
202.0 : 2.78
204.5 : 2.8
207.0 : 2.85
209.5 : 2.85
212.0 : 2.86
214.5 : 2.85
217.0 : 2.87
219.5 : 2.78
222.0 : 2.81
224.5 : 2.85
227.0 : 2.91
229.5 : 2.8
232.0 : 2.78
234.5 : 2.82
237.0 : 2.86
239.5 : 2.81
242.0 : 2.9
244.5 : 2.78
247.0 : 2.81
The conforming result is 5.55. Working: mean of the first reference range 2.37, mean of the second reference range 2.43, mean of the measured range 1.91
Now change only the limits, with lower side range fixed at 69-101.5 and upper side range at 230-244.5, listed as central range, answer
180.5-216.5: 5.6 keV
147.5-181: 5.2 keV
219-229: 0.1 keV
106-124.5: 5.7 keV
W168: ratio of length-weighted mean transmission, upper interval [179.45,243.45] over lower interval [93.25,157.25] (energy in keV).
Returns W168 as 1.2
